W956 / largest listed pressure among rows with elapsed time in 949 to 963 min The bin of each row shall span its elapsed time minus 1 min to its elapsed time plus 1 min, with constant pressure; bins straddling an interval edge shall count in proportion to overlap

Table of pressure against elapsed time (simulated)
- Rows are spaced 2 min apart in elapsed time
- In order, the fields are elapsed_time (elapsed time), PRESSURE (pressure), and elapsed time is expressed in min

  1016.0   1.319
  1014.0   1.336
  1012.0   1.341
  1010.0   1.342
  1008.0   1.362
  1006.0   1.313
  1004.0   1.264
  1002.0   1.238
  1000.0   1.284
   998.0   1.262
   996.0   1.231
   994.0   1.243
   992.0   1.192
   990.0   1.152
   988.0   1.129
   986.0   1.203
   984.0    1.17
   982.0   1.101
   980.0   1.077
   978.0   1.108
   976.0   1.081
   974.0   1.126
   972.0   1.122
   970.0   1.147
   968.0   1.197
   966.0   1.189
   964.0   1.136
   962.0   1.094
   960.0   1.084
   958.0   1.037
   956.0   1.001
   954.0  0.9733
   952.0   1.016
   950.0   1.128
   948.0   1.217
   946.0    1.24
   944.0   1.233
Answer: 1.128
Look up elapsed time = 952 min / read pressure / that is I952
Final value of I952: 1.016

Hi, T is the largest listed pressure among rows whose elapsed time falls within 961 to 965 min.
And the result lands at 1.136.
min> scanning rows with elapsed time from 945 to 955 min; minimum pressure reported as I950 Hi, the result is 0.9733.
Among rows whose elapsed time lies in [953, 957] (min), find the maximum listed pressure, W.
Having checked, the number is 1.001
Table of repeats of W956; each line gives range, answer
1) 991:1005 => 1.284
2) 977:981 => 1.108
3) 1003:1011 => 1.362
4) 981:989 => 1.203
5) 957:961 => 1.084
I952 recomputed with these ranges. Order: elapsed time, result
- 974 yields 1.126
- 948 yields 1.217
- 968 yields 1.197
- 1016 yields 1.319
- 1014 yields 1.336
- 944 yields 1.233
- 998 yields 1.262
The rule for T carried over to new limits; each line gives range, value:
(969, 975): 1.147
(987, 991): 1.152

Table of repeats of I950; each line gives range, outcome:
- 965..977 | 1.081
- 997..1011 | 1.238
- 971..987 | 1.077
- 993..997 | 1.231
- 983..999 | 1.129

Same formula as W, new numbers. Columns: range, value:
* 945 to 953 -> 1.24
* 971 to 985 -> 1.17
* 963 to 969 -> 1.197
